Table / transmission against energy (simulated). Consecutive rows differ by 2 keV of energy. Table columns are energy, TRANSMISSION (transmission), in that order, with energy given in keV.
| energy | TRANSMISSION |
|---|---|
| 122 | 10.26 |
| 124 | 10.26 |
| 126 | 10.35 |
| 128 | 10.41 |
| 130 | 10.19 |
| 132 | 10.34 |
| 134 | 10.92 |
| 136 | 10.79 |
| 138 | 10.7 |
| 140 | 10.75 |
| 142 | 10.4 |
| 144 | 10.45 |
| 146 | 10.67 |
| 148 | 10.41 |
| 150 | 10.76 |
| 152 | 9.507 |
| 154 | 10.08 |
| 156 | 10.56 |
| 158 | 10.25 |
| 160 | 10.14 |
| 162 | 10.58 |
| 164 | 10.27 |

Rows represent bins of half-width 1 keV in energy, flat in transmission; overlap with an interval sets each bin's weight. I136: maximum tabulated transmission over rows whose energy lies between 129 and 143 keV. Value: 10.92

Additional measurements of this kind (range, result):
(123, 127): 10.35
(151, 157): 10.56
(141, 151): 10.76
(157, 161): 10.25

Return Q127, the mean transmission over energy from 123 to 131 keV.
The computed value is 10.3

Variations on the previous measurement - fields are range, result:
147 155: 10.2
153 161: 10.3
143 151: 10.6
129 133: 10.3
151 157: 10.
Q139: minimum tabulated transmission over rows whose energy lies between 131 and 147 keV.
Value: 10.34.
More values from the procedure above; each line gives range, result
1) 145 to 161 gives 9.507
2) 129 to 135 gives 10.19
